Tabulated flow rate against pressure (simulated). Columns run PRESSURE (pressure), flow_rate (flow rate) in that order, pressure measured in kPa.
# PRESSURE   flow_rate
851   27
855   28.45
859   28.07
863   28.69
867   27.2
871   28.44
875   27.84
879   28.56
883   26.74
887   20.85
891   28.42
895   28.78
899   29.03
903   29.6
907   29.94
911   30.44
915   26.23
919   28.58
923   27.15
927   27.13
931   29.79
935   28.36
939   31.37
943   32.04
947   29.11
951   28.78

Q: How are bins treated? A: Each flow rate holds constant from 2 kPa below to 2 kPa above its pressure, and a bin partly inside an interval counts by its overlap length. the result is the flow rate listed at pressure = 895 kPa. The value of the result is 28.78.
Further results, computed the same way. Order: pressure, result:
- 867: 27.2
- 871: 28.44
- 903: 29.6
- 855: 28.45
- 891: 28.42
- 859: 28.07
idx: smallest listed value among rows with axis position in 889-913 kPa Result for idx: 28.42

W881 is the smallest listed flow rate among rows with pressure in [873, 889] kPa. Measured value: 20.85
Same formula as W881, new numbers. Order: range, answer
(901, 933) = 26.23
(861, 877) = 27.2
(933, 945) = 28.36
